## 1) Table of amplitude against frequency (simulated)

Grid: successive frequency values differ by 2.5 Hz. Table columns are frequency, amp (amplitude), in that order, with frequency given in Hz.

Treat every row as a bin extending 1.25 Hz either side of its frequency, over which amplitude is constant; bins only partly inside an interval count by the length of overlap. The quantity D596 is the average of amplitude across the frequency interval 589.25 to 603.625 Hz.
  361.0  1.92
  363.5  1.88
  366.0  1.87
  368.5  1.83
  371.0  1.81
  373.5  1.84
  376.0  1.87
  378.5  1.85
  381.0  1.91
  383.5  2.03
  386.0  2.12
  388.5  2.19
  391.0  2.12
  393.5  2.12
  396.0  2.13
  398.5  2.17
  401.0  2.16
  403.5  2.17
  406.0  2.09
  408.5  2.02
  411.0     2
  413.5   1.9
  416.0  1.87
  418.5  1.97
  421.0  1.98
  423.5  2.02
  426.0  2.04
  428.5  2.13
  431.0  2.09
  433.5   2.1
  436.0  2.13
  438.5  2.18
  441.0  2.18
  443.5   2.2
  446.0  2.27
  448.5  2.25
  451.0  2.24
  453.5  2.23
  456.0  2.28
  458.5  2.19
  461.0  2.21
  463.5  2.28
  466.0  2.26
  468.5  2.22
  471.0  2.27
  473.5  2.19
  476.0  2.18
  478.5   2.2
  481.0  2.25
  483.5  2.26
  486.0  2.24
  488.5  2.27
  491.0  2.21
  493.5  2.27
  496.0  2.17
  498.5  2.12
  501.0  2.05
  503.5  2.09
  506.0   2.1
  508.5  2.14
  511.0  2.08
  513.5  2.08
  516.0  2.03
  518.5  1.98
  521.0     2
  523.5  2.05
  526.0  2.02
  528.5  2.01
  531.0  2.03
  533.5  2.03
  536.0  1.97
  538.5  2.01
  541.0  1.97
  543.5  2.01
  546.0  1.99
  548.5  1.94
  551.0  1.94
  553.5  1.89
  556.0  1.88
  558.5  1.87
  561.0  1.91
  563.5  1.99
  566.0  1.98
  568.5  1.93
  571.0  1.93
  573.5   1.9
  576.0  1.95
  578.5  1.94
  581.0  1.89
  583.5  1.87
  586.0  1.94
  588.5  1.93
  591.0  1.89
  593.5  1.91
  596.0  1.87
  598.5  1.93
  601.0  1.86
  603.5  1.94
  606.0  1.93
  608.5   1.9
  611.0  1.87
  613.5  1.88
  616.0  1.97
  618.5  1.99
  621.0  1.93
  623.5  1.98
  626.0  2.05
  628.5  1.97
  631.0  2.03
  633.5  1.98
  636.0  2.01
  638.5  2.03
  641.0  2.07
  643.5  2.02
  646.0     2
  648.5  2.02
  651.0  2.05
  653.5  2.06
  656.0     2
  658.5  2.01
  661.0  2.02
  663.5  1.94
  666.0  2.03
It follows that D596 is 1.9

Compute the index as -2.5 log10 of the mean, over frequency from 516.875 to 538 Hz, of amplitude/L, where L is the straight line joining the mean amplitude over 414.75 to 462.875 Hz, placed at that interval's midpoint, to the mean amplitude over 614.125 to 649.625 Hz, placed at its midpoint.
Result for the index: 0.033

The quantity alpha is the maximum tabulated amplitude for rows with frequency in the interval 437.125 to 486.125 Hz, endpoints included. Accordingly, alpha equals 2.28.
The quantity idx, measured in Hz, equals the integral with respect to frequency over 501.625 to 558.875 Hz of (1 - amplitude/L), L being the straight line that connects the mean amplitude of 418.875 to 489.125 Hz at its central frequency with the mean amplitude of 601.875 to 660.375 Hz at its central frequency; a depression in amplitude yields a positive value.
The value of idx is 2.6 Hz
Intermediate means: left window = 2.19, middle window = 2.01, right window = 1.99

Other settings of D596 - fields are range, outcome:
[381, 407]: 2.12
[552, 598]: 1.92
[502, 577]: 1.99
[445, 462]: 2.24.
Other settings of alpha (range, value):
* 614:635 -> 2.05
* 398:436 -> 2.17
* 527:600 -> 2.03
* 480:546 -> 2.27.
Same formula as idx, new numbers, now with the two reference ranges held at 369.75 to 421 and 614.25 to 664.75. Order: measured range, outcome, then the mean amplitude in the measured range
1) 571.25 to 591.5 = 0.9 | 1.92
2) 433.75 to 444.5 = -0.8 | 2.17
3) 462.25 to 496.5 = -3.8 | 2.23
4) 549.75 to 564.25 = 0.7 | 1.91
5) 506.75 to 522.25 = -0.3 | 2.05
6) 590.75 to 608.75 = 0.9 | 1.9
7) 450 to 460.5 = -1.1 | 2.23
